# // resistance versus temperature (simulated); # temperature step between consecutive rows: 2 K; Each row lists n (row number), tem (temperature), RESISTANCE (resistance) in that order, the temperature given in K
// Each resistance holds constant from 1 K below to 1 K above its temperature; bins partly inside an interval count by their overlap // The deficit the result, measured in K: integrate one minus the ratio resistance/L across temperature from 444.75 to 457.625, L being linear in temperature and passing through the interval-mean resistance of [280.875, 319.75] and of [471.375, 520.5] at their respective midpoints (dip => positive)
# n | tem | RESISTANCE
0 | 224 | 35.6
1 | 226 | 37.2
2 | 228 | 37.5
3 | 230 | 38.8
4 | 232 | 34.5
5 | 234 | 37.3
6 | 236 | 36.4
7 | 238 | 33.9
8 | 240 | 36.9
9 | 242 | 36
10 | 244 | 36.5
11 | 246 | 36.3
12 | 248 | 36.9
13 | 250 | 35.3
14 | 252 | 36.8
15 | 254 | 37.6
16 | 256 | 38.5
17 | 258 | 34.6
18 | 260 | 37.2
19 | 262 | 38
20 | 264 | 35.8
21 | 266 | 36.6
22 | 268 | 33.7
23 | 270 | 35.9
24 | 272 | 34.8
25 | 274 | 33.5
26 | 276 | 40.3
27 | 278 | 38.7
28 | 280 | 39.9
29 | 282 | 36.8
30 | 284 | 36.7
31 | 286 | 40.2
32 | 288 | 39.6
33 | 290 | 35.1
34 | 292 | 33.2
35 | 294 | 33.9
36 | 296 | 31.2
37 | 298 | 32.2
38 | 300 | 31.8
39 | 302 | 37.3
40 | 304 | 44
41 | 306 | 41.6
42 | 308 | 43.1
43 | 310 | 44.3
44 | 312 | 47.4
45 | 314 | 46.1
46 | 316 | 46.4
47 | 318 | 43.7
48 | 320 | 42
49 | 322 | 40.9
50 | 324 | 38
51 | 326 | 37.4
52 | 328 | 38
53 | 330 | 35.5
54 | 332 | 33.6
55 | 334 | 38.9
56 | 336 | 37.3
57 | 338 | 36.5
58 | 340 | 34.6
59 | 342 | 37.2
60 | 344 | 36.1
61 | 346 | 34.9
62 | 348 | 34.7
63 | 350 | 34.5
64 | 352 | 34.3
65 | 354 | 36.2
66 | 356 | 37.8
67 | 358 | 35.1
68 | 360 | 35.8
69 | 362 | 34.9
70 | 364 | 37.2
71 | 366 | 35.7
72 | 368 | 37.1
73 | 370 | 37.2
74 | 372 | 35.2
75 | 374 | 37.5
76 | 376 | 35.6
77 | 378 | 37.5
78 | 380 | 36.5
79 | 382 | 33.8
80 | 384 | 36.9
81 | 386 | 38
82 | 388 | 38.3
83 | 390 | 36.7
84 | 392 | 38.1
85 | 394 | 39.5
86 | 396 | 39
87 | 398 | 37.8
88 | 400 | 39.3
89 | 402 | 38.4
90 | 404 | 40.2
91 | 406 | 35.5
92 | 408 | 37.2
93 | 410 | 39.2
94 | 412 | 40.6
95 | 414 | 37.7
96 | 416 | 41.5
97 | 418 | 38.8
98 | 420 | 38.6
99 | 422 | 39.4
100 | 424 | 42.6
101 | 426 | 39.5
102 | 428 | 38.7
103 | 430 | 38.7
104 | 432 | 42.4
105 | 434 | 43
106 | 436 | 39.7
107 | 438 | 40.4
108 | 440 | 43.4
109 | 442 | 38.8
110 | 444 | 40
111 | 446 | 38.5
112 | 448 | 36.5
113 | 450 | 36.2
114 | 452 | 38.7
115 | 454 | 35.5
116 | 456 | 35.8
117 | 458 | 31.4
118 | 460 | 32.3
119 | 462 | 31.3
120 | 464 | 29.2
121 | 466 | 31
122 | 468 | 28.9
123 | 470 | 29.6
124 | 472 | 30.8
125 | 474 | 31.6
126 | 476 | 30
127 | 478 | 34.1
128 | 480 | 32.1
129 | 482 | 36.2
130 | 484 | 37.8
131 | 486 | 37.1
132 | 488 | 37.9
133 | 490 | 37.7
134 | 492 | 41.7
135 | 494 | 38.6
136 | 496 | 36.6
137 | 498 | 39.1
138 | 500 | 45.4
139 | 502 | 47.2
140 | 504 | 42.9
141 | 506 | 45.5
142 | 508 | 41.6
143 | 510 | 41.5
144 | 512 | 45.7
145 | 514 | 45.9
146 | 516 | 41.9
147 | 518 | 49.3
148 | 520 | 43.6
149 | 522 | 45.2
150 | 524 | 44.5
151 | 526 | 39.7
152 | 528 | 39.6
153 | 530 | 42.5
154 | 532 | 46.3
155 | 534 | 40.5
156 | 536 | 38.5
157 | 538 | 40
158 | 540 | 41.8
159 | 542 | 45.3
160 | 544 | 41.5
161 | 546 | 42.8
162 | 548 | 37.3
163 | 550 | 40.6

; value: 0.95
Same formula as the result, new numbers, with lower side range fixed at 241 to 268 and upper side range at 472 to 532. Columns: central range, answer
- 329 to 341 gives 0.54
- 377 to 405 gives 0.57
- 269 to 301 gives 0.97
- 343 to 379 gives 2.09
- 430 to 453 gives -0.18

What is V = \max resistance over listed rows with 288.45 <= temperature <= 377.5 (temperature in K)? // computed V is 47.4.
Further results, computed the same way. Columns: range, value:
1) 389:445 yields 43.4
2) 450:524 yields 49.3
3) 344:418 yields 41.5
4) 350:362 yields 37.8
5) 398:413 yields 40.6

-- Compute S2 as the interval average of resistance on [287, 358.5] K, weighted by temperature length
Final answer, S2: 37.9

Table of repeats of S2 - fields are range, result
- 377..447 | 39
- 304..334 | 41.3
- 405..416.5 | 38.5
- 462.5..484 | 31.6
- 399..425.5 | 39.2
